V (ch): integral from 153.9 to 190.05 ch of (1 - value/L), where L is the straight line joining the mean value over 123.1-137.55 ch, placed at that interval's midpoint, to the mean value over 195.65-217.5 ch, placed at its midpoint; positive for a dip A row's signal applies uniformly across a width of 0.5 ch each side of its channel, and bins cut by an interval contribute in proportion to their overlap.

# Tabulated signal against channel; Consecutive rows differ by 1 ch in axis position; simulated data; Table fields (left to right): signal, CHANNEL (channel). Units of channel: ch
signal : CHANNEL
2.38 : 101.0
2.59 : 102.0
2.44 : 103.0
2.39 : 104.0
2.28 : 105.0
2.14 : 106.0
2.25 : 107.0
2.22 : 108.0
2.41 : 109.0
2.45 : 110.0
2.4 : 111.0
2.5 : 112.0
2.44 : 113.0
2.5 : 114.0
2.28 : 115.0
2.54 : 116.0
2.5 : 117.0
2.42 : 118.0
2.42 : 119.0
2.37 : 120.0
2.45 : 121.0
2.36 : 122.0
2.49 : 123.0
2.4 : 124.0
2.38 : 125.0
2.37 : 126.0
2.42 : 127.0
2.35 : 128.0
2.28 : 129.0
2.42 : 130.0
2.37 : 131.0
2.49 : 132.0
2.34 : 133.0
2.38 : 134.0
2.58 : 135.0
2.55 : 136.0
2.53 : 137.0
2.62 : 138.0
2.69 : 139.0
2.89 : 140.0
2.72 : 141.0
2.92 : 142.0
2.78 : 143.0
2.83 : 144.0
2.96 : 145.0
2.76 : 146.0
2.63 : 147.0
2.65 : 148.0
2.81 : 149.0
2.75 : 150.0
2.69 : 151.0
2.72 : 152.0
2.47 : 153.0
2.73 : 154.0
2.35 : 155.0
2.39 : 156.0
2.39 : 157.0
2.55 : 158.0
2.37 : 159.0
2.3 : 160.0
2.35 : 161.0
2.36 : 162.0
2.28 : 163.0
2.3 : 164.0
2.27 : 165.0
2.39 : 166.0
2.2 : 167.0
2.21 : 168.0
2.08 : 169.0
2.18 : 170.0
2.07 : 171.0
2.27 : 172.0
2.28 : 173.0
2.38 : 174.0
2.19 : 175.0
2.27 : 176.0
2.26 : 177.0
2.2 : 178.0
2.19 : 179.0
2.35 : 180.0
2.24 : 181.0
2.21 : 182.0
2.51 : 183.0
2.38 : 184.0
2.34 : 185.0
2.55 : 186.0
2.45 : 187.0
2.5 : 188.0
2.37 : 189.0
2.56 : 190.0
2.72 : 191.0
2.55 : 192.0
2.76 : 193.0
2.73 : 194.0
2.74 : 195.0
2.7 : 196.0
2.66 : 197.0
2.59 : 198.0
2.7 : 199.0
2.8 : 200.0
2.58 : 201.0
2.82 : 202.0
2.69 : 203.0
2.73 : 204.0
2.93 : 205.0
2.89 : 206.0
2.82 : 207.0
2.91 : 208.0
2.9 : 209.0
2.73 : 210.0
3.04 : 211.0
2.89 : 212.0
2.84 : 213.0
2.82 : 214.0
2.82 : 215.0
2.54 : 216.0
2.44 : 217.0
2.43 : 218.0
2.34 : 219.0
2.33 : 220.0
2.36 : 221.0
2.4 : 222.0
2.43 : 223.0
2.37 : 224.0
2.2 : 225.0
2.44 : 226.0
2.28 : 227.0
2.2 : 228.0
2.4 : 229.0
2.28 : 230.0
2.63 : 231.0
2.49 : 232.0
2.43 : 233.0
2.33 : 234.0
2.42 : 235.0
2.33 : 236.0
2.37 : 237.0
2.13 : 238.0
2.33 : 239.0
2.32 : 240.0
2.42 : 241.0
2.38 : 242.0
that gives 3.9 ch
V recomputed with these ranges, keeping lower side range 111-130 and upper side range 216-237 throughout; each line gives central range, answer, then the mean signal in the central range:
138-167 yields -2.1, 2.58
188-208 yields -2.6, 2.7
